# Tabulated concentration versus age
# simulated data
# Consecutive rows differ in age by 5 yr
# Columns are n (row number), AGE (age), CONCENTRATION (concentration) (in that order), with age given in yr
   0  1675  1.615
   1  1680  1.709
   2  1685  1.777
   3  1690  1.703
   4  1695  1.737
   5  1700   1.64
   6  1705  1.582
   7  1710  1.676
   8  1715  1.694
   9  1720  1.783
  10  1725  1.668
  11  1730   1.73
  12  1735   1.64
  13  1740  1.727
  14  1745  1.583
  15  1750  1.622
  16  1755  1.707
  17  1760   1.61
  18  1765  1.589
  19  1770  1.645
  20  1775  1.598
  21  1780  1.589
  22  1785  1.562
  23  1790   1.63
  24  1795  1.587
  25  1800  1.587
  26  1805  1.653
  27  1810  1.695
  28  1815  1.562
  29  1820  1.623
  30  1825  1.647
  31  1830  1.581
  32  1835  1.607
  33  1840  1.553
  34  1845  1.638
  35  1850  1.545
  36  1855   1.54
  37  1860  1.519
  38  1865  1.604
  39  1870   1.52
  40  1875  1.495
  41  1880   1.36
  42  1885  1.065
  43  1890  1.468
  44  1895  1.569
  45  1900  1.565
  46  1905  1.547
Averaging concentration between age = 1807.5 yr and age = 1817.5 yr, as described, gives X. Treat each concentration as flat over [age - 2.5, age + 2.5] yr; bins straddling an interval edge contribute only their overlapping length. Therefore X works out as 1.63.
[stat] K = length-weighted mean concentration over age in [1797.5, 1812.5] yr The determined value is 1.65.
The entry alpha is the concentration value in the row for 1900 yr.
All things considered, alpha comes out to 1.565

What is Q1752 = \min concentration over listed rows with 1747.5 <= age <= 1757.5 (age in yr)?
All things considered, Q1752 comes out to 1.622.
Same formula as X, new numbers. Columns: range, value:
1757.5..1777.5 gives 1.61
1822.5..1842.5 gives 1.6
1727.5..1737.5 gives 1.69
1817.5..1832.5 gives 1.62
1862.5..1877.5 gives 1.54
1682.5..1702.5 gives 1.71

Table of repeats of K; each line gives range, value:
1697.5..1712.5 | 1.63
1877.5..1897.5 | 1.37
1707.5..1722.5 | 1.72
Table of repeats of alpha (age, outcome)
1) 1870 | 1.52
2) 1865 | 1.604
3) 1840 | 1.553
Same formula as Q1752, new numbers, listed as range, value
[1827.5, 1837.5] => 1.581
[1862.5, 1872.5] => 1.52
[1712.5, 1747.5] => 1.583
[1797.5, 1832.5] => 1.562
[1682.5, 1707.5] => 1.582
